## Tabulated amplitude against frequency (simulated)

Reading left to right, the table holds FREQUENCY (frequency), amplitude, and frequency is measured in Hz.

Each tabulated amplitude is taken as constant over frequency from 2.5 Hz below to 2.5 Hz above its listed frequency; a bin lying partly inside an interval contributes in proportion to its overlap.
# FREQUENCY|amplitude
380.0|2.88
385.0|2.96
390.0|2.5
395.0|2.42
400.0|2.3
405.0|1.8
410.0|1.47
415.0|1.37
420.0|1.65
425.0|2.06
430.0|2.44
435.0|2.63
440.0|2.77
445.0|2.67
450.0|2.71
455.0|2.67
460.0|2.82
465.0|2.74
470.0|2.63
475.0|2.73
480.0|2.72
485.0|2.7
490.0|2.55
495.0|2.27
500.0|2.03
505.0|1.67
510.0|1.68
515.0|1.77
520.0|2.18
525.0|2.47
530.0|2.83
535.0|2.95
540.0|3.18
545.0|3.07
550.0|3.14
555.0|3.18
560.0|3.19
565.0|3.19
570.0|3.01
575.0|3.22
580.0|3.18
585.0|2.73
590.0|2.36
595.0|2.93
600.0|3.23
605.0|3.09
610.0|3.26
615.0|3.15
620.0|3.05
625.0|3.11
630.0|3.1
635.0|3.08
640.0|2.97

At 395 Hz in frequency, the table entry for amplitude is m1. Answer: 2.42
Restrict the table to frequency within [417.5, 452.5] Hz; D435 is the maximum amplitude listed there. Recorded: 2.77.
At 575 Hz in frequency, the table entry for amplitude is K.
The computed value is 3.22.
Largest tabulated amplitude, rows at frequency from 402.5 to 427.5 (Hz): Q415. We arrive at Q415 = 2.06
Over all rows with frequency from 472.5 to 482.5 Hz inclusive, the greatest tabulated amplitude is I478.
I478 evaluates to 2.73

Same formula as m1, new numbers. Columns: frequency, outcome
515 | 1.77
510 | 1.68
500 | 2.03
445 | 2.67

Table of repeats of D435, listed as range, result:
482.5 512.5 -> 2.7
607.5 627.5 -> 3.26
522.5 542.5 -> 3.18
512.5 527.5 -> 2.47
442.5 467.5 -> 2.82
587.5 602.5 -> 3.23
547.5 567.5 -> 3.19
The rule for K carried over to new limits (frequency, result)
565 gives 3.19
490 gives 2.55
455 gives 2.67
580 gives 3.18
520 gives 2.18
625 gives 3.11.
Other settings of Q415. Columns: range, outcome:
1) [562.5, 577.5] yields 3.22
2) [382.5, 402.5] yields 2.96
